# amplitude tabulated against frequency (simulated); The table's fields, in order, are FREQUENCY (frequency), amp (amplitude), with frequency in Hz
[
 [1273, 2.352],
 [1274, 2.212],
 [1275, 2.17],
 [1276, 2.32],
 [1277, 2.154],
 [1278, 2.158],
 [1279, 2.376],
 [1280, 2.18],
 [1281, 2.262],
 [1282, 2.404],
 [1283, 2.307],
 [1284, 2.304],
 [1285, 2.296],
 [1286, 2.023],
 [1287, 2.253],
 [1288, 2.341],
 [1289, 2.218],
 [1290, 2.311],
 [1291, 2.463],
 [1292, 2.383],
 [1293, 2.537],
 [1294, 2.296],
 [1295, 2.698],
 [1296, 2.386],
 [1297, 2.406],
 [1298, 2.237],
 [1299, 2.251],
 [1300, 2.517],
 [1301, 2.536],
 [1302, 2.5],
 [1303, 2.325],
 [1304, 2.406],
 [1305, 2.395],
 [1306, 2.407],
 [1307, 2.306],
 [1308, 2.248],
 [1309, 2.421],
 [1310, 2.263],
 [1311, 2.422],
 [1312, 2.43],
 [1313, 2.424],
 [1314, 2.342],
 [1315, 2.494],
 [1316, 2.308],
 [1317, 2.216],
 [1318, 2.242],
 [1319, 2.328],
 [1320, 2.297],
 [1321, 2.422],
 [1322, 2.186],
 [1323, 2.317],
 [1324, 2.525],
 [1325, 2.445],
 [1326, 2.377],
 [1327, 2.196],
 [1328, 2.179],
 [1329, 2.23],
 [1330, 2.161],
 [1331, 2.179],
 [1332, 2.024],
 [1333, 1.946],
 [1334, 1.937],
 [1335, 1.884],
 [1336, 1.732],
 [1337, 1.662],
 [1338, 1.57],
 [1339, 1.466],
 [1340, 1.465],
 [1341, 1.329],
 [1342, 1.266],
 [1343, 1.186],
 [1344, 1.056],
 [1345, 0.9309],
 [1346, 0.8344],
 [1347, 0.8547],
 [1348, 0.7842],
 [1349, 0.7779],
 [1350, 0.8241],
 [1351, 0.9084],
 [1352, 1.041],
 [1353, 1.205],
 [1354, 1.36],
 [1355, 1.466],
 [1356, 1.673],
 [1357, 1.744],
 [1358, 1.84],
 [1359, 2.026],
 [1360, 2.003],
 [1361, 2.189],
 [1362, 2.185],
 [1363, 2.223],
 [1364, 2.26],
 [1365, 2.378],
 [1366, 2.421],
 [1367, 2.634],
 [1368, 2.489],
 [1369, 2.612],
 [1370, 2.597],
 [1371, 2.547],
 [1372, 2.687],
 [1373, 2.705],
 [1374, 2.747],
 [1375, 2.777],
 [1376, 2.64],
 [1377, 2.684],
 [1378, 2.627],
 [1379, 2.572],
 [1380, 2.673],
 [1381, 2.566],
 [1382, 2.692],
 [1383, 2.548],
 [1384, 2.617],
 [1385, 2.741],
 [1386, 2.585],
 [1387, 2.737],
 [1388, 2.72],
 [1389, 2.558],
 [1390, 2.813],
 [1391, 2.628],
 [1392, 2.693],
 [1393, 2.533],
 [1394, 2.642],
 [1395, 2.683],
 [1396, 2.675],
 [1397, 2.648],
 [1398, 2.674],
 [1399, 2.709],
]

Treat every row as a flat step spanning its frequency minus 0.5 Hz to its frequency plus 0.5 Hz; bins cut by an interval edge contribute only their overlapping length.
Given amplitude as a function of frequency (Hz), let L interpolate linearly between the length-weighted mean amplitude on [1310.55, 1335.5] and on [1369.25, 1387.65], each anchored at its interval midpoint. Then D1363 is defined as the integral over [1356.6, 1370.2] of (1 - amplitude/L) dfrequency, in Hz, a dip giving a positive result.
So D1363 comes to 1.6 Hz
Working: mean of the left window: 2.26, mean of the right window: 2.65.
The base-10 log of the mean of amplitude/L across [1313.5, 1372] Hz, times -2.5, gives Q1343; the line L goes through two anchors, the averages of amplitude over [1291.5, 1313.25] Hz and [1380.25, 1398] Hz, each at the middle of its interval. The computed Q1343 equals 0.31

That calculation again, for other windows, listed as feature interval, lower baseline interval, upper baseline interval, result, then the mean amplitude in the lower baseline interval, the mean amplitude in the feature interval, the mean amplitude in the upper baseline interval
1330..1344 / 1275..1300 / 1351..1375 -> 0.30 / 2.32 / 1.66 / 2.12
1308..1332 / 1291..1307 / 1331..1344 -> -0.17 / 2.42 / 2.31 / 1.62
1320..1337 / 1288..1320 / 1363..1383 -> 0.14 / 2.38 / 2.16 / 2.58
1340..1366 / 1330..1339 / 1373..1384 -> 0.45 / 1.86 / 1.47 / 2.65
